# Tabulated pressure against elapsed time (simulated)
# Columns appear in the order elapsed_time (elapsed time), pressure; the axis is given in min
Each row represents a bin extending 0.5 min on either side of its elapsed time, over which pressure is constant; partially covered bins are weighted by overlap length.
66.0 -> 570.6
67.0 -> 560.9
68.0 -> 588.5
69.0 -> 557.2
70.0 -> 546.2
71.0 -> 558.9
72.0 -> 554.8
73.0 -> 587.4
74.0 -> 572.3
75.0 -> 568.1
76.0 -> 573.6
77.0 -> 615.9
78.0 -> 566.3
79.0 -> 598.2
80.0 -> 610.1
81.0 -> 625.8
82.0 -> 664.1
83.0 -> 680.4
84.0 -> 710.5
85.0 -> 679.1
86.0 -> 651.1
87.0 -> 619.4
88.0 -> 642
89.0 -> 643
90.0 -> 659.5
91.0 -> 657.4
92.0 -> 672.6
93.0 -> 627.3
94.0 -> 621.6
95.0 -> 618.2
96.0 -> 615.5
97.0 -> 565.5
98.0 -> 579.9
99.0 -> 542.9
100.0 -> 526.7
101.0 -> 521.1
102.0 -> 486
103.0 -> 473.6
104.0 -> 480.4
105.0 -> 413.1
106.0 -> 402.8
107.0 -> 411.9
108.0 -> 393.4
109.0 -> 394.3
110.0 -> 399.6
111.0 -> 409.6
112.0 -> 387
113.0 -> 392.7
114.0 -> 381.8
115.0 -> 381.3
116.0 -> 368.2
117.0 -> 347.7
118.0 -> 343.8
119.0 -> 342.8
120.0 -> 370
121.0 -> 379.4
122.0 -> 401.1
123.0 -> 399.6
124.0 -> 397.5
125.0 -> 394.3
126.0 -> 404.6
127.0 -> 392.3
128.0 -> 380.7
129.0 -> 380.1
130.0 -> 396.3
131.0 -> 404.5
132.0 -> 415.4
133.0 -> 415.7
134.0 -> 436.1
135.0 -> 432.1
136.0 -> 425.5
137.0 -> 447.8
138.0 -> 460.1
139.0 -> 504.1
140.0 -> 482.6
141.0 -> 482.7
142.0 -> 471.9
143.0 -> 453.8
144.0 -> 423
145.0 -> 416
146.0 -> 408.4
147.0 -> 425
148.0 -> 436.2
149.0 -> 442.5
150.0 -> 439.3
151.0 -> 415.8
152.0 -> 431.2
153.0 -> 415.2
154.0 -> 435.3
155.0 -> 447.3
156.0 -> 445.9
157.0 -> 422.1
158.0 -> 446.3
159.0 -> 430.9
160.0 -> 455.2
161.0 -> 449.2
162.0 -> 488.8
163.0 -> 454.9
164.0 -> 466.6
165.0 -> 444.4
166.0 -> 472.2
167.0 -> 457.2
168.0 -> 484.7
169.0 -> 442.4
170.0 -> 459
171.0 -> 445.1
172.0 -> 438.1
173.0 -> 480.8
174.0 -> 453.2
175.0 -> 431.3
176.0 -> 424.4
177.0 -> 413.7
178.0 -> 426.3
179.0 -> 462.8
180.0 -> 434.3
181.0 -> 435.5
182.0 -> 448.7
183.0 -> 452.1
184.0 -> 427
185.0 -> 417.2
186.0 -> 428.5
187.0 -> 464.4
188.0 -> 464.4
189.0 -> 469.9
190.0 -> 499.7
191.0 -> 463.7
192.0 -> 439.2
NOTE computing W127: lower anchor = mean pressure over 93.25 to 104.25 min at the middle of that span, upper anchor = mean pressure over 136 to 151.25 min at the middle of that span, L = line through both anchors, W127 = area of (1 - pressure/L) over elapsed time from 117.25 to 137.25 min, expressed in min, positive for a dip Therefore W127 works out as 3.6 min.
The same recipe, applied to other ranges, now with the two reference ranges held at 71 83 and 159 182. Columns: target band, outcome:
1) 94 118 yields 4.15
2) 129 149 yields 2.48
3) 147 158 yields 1.04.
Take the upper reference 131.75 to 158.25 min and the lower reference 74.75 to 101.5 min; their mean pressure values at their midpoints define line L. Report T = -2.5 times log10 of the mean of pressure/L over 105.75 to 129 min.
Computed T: 0.336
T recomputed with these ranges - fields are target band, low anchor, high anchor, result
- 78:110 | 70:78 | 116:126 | -0.16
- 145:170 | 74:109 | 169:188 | 0.07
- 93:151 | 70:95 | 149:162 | 0.19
